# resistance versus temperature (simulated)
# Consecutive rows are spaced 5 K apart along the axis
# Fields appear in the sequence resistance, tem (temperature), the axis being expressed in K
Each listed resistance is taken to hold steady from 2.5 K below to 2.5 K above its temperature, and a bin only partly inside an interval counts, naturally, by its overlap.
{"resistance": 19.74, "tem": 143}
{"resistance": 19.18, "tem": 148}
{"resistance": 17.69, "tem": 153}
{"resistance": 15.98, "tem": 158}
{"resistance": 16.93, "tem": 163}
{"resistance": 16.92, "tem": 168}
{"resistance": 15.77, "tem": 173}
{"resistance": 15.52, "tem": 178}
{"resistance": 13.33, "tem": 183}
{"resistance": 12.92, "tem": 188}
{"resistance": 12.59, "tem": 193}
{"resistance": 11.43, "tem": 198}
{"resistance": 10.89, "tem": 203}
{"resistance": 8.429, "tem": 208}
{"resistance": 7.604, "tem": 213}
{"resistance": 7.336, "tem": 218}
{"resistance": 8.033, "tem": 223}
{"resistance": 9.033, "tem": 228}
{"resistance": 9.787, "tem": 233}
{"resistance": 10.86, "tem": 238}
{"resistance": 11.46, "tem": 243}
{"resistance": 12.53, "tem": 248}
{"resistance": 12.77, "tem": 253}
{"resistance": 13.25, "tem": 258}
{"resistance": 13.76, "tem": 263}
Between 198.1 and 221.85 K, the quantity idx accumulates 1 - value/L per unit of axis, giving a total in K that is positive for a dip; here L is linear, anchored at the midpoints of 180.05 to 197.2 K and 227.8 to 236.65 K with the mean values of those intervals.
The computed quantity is 5.3 K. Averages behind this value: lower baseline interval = 12.9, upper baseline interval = 9.7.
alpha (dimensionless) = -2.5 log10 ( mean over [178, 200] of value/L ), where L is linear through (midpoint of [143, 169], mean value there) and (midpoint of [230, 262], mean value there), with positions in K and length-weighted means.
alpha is 0.20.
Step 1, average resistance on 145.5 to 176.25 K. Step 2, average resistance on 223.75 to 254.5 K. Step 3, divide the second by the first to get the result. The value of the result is 0.64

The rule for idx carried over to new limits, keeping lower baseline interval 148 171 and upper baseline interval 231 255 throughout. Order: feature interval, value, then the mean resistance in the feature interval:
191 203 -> 2.33 K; 11.8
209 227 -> 7.27 K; 7.84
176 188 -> 1.18 K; 14.1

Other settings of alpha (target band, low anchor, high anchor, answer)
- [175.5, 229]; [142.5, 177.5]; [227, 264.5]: 0.34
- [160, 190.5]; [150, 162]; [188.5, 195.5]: -0.04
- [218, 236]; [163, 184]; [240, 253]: 0.43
